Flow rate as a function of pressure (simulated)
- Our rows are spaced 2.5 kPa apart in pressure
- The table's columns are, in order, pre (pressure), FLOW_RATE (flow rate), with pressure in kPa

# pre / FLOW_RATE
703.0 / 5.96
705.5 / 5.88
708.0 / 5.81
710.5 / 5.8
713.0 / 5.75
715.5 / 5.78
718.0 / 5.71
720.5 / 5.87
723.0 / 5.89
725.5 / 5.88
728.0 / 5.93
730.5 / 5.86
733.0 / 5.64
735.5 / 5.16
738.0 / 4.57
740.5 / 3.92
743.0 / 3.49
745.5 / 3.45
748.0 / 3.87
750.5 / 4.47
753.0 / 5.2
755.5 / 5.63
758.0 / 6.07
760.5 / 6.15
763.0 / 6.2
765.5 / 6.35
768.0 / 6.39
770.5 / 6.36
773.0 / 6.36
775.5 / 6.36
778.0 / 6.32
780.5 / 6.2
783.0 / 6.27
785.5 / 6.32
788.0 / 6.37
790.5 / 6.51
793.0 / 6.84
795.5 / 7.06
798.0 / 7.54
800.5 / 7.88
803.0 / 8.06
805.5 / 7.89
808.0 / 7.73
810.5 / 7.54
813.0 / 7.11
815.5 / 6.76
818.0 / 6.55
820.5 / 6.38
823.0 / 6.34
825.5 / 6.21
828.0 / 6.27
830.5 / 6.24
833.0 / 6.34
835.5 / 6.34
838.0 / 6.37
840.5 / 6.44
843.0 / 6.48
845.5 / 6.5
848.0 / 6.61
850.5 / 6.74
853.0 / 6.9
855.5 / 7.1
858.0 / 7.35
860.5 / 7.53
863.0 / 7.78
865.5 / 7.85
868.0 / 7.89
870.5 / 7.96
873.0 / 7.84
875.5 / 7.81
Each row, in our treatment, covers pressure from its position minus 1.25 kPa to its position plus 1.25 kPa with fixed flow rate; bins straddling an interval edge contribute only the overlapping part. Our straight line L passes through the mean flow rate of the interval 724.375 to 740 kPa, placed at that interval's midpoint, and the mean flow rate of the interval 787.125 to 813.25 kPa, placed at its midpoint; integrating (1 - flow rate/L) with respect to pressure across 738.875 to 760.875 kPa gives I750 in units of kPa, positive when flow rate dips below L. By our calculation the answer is 4.9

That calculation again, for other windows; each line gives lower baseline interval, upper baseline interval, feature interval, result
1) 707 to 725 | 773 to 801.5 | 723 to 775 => 7.01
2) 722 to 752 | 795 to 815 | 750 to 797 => 0.66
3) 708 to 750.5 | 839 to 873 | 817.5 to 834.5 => 0.96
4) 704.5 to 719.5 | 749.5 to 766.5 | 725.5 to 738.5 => 0.54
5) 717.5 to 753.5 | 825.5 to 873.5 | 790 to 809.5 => -4.45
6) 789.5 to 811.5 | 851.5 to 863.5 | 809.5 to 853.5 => 4.88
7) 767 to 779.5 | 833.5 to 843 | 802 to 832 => -2.49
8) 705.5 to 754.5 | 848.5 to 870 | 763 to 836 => -4.19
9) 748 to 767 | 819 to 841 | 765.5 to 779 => -1.41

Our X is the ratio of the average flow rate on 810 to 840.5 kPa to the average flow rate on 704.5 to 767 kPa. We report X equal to 1.2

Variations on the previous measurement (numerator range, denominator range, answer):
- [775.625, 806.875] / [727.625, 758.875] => 1.44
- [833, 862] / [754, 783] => 1.09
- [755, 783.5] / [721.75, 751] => 1.28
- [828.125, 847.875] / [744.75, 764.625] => 1.23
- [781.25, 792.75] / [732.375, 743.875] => 1.41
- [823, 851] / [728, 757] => 1.35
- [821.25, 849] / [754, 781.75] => 1.03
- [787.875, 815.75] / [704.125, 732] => 1.26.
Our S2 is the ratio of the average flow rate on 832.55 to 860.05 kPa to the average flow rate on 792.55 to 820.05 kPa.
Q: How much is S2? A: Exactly 0.91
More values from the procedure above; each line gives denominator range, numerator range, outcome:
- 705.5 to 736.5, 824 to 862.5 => 1.15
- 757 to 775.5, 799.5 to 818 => 1.19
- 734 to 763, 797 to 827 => 1.49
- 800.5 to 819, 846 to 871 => 0.99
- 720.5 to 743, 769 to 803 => 1.27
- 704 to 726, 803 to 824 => 1.22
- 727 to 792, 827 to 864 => 1.20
